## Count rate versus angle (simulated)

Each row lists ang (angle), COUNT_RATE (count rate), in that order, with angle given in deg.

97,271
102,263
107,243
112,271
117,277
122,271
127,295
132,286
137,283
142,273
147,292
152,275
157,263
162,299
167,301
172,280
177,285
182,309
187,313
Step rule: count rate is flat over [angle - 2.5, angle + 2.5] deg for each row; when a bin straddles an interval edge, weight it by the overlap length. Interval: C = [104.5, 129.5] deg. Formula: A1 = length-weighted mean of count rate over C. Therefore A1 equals 271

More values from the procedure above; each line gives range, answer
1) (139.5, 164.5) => 280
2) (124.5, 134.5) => 290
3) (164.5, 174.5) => 290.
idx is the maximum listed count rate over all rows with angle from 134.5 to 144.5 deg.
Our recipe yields 283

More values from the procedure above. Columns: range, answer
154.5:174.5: 301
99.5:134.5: 295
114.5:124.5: 277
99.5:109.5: 263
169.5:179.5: 285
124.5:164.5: 299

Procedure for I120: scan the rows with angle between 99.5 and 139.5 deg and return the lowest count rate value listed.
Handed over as 243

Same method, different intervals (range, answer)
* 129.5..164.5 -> 263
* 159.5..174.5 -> 280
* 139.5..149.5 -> 273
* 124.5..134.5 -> 286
